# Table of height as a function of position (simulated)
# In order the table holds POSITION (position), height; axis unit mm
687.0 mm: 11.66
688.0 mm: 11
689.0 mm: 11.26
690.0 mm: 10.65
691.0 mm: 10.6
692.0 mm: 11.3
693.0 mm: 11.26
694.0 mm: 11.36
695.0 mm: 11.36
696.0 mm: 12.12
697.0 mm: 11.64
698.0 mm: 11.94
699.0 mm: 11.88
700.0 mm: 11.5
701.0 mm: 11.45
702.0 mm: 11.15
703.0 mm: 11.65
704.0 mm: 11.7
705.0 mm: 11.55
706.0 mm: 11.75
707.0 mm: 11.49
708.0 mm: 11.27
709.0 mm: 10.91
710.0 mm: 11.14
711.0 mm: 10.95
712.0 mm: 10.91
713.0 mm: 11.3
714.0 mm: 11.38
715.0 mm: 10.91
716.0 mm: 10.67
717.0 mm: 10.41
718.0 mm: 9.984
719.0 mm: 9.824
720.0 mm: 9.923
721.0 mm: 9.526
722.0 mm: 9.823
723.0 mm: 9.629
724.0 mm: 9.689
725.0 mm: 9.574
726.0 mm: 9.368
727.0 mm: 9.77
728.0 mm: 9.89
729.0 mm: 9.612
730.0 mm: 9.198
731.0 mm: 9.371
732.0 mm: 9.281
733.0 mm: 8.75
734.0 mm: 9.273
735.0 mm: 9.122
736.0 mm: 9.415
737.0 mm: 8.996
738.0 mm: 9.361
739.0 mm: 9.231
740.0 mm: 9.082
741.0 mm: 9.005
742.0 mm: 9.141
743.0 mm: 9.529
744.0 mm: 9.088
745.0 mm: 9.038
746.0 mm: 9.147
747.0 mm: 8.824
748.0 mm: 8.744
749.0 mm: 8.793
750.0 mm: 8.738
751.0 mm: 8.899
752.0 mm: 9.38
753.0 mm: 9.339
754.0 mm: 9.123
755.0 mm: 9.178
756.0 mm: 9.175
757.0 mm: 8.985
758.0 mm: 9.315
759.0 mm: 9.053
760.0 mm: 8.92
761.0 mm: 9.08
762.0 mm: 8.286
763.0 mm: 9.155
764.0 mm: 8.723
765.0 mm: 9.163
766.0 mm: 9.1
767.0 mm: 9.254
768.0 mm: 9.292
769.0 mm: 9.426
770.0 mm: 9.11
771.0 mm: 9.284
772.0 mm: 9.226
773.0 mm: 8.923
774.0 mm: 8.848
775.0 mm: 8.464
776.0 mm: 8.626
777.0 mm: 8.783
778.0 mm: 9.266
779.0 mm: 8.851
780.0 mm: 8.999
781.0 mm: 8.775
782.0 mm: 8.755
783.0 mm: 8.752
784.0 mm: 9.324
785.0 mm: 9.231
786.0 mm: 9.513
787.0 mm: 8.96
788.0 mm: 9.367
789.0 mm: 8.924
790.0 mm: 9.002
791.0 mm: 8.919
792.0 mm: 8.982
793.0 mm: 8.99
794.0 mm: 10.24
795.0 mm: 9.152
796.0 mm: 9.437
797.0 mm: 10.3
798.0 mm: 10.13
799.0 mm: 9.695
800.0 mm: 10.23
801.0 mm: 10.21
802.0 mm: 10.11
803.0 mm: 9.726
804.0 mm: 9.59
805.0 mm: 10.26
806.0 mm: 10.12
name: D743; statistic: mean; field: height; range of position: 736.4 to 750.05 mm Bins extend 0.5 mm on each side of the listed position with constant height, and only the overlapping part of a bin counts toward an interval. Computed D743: 9.06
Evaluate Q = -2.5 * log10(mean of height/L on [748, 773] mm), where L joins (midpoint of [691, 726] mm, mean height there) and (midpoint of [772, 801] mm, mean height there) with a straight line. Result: 0.08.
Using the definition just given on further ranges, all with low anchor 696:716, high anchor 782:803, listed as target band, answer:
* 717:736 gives 0.15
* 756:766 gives 0.13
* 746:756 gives 0.15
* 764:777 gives 0.11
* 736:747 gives 0.16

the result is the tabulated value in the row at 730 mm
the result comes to 9.198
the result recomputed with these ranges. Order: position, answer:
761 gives 9.08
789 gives 8.924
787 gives 8.96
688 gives 11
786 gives 9.513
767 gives 9.254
